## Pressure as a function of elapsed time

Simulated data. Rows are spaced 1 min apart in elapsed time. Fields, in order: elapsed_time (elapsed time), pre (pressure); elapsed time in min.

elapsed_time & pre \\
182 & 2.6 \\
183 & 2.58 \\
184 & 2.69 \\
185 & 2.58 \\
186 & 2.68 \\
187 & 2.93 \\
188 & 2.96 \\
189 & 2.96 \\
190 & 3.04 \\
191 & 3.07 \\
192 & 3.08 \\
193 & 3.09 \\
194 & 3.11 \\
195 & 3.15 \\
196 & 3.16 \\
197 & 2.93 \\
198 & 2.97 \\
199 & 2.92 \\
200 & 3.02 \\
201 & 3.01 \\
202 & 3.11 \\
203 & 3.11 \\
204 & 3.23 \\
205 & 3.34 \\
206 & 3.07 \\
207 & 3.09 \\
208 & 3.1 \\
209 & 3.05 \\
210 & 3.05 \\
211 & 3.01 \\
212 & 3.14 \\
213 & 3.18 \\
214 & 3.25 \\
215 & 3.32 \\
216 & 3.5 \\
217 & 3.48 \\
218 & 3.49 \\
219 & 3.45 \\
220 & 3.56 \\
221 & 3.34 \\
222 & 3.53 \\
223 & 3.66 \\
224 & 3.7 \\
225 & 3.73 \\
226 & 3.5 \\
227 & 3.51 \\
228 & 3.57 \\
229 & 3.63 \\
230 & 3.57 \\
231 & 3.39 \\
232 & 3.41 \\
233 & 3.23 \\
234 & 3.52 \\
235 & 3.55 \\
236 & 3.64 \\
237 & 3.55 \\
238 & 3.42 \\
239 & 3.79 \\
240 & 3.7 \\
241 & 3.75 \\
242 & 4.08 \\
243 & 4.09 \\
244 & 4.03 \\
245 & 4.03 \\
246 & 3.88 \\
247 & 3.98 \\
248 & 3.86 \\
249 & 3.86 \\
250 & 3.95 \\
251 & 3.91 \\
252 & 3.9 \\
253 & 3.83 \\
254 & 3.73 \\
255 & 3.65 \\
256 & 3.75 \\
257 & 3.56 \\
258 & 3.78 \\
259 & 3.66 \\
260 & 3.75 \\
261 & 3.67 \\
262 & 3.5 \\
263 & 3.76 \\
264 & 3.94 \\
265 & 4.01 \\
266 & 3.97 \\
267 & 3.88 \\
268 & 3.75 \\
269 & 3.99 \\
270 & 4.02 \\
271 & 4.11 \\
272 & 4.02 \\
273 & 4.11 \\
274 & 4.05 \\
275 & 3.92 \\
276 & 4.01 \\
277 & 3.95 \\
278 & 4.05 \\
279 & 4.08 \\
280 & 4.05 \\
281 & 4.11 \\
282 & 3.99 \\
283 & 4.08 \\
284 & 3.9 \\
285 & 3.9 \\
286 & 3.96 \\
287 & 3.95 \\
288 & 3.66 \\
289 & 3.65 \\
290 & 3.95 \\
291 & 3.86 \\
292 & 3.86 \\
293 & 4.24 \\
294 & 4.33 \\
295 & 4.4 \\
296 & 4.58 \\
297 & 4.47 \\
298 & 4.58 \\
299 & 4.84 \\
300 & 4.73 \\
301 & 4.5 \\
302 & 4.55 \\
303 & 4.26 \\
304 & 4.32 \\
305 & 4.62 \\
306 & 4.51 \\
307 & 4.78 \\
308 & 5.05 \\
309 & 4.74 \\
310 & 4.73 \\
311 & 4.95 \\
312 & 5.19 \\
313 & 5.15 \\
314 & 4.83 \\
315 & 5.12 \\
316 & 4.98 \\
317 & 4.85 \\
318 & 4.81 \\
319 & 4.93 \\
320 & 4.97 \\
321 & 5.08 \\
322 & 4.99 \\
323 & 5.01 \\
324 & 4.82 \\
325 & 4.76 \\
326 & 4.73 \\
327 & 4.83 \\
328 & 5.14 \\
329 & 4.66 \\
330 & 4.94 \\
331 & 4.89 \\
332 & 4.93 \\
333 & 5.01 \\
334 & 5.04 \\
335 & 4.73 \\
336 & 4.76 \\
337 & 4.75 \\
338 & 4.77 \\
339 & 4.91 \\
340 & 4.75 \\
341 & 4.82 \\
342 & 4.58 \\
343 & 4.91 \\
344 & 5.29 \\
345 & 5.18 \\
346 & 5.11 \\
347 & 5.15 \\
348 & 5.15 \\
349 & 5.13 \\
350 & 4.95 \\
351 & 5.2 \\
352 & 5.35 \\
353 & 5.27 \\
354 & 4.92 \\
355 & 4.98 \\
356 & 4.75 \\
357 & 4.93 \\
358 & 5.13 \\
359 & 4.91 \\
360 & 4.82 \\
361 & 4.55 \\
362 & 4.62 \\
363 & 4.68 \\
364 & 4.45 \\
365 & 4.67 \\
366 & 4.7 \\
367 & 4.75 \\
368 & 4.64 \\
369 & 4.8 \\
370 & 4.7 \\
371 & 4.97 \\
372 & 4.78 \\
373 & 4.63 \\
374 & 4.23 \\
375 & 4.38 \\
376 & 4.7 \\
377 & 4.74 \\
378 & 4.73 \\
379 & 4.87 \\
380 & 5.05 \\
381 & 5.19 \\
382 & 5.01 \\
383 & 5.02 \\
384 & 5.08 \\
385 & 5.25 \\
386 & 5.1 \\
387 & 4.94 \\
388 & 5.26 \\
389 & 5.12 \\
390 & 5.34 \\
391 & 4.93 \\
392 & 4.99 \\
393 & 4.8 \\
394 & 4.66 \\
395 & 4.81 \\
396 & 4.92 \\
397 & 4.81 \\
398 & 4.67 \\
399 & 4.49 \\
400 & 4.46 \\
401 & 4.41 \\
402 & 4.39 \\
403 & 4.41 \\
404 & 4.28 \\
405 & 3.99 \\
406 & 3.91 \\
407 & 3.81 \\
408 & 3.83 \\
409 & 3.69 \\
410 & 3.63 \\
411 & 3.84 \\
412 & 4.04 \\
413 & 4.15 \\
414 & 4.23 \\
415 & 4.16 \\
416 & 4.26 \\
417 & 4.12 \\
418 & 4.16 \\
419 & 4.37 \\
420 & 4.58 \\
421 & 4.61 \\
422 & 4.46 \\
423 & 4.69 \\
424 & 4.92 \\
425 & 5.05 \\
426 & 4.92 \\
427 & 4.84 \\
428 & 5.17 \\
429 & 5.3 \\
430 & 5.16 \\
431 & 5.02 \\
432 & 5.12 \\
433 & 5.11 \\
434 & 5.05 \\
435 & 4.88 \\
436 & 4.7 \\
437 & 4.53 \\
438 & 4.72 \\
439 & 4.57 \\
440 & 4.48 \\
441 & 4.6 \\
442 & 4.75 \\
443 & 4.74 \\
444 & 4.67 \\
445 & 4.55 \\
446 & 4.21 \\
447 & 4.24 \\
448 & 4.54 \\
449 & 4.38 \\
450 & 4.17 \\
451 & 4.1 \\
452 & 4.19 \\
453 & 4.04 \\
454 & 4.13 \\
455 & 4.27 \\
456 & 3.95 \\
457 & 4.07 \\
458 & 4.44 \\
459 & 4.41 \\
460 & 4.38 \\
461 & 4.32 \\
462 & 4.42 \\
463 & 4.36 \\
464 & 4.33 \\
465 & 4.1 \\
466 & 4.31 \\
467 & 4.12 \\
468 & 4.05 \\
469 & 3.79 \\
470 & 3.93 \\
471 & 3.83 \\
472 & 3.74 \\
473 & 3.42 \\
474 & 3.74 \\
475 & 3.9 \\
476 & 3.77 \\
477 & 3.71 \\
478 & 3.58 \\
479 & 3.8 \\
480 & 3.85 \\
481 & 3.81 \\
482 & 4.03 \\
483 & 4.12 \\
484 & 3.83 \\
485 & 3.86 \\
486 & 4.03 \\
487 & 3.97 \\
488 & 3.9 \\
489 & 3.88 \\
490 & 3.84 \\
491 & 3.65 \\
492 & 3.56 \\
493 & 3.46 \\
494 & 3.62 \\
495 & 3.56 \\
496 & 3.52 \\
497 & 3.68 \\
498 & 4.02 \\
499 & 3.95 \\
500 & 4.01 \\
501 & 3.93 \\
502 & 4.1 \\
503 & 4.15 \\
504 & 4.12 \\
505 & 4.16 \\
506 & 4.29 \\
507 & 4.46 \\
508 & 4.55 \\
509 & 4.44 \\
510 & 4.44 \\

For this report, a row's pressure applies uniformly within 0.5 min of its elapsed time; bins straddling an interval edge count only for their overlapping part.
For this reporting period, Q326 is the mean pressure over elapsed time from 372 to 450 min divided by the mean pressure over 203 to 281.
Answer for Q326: 1.26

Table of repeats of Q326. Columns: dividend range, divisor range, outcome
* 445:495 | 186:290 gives 1.12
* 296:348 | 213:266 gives 1.32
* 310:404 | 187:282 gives 1.37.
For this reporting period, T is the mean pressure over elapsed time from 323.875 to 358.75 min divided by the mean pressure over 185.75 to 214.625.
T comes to 1.6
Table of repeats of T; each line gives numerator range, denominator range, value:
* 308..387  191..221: 1.54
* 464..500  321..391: 0.78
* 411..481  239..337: 1.01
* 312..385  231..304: 1.24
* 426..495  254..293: 1.09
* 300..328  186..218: 1.55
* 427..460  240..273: 1.18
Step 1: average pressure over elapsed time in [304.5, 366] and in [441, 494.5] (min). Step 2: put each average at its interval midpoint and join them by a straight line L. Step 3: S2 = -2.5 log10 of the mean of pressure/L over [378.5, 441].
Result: -0.05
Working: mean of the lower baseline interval 4.9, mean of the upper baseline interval 4.06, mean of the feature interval 4.65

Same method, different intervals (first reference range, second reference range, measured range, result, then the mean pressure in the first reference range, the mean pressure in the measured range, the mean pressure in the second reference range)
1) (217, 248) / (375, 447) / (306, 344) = -0.18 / 3.64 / 4.89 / 4.64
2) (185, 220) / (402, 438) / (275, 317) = -0.18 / 3.12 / 4.38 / 4.49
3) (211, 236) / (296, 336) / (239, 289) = 0.04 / 3.46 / 3.9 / 4.82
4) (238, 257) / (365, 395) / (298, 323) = -0.11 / 3.86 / 4.81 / 4.87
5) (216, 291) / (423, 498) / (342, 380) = -0.21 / 3.78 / 4.86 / 4.24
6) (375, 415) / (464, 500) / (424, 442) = -0.15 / 4.6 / 4.89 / 3.84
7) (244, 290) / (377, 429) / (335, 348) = -0.15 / 3.89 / 4.92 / 4.6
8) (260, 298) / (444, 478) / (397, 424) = -0.04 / 4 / 4.24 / 4.12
